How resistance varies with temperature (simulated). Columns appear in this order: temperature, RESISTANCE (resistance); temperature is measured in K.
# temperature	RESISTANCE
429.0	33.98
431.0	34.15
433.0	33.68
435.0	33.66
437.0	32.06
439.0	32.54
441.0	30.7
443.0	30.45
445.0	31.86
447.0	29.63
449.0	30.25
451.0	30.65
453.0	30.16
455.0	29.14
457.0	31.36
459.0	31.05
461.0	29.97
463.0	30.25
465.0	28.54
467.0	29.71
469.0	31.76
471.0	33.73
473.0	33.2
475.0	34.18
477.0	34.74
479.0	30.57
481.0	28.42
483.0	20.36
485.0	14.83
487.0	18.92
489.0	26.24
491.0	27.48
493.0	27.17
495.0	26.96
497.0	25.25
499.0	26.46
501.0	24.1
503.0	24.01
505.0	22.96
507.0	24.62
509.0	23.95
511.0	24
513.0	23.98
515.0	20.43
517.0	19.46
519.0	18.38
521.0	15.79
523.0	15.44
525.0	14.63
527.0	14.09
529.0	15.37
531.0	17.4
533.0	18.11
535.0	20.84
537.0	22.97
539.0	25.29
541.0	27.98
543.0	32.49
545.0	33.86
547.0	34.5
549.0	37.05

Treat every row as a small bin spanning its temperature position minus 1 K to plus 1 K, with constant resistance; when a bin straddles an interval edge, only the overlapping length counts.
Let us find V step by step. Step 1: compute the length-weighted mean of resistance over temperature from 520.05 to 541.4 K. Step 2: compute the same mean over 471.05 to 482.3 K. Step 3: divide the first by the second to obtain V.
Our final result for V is 0.58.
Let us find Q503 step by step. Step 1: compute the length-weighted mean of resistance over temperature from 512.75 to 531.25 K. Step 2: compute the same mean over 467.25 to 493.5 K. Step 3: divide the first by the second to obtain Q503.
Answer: 0.62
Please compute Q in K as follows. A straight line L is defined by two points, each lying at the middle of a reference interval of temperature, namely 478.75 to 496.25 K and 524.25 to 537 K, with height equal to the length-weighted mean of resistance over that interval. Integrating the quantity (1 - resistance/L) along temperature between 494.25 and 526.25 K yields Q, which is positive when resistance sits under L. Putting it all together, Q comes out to -1.6 K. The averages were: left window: 24.3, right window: 17.3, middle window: 21.8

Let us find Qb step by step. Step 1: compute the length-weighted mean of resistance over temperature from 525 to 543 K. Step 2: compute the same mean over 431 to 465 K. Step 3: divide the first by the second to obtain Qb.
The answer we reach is 0.7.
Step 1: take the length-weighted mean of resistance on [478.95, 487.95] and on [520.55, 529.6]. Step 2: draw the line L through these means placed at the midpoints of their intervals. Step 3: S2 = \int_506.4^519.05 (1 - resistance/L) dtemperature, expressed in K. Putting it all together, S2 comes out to -3.9 K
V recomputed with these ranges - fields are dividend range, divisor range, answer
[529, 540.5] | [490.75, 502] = 0.79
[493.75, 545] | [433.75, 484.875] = 0.72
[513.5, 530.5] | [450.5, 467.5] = 0.56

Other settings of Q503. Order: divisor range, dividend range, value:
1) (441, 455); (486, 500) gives 0.84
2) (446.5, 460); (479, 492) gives 0.77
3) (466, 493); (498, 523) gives 0.79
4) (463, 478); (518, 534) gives 0.50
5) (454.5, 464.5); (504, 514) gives 0.79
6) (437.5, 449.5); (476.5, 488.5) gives 0.78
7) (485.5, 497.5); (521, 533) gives 0.63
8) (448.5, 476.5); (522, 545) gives 0.68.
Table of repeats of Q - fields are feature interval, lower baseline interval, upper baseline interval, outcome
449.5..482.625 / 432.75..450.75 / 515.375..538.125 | -4.1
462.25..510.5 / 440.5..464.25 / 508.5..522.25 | -3.4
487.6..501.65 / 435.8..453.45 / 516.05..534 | -2.6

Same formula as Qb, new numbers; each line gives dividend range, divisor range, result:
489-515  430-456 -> 0.79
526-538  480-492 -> 0.80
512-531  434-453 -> 0.56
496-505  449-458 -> 0.82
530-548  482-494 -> 1.15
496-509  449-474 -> 0.80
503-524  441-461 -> 0.69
